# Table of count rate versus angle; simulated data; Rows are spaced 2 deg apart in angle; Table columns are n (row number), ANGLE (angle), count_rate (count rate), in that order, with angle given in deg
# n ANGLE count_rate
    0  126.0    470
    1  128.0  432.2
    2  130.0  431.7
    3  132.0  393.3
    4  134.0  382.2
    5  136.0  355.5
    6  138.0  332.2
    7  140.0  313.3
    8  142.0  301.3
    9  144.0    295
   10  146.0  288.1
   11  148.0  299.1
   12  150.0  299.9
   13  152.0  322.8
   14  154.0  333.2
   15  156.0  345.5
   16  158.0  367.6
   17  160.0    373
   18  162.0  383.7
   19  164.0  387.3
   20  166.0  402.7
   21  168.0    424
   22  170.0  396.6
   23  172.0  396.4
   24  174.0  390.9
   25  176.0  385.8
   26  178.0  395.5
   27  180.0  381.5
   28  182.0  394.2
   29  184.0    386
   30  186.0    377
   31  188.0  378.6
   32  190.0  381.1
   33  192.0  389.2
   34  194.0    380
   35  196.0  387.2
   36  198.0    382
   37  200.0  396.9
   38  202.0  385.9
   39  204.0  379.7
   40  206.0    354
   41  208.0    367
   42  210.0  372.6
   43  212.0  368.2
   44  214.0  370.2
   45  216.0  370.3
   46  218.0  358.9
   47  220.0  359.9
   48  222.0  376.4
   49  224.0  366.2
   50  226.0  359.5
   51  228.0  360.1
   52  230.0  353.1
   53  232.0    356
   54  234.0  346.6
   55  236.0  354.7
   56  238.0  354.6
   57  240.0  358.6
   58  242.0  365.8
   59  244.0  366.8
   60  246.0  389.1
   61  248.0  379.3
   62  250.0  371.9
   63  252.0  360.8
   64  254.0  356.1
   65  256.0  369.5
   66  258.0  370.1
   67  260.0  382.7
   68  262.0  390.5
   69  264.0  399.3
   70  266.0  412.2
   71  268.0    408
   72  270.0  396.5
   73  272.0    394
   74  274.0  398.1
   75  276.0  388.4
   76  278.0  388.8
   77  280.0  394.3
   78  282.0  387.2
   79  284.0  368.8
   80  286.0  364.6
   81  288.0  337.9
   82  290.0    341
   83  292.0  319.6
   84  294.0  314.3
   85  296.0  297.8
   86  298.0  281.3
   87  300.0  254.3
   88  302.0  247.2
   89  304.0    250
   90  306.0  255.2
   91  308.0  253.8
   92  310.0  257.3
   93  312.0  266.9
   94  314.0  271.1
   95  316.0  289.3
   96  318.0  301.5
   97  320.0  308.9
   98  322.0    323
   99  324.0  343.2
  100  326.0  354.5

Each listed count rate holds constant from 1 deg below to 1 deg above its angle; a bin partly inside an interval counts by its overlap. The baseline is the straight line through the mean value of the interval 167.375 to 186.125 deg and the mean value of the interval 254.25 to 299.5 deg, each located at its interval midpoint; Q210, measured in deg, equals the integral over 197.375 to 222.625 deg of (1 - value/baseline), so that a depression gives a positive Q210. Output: 0.8 deg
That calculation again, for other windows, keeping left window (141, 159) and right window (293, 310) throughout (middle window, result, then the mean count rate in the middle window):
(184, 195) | -2.8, 382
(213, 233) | -4.7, 363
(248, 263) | -4.7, 372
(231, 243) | -2.8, 356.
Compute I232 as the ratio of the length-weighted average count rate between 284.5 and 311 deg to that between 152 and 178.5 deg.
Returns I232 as 0.77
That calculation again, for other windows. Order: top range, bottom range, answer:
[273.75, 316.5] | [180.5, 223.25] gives 0.83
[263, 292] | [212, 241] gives 1.06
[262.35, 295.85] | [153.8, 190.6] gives 0.97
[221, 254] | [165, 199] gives 0.93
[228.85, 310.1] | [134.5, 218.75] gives 0.96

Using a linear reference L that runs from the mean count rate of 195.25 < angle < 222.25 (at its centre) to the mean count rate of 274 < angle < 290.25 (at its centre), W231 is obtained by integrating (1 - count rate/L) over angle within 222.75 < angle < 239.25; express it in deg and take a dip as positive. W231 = 0.75 deg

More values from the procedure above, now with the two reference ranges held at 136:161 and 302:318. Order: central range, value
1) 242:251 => -2.7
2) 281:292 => -3.3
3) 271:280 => -3.7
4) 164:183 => -4.9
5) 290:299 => -1.2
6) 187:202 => -3.8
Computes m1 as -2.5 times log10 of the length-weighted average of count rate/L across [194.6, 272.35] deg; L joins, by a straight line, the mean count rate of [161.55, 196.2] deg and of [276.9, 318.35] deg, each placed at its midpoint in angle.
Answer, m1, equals -0.07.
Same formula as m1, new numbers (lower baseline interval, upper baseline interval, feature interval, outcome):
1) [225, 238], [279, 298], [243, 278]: -0.10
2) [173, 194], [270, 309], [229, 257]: -0.03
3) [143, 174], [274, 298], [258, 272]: -0.12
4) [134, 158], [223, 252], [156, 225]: -0.12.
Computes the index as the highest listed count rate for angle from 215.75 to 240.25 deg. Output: 376.4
